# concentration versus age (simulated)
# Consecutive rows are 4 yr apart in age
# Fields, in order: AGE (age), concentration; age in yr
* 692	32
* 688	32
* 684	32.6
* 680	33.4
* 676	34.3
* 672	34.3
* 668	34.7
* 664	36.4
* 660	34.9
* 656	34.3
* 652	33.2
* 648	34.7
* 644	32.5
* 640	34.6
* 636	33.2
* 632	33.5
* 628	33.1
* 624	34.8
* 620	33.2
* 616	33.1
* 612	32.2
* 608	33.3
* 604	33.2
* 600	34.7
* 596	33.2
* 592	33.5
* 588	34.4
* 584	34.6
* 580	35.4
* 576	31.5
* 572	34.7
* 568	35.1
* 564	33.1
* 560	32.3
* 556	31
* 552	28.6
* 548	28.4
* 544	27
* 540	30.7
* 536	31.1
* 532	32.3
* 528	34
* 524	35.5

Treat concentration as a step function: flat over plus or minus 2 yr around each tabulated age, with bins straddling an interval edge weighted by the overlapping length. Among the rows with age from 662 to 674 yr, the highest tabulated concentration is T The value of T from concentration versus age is 36.4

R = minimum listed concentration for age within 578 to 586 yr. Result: 34.6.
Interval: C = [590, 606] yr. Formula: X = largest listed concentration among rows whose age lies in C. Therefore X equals 34.7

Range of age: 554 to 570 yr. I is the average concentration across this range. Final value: 32.9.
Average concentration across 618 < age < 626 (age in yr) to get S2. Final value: 34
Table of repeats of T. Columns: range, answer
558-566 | 33.1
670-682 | 34.3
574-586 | 35.4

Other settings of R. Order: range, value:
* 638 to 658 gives 32.5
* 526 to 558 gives 27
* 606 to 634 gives 32.2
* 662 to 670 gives 34.7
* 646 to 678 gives 33.2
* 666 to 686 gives 32.6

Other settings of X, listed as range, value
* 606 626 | 34.8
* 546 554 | 28.6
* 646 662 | 34.9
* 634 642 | 34.6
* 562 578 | 35.1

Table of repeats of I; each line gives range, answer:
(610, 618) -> 32.7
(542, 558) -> 28.8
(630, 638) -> 33.4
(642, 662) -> 33.9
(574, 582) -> 33.5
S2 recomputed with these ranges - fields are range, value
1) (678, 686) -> 33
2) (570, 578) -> 33.1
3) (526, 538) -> 32.5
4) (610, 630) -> 33.3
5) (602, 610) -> 33.2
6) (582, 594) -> 34.2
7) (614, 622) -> 33.2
